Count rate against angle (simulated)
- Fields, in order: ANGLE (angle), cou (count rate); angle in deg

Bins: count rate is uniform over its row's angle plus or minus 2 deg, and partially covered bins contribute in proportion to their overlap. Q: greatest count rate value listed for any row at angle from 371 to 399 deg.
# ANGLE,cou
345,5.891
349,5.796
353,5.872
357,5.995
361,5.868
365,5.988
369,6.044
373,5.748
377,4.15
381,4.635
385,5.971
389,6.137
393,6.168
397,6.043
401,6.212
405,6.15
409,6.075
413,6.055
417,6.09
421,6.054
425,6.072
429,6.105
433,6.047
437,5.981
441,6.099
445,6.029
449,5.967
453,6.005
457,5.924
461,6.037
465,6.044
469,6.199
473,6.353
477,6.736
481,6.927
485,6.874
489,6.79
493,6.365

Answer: 6.168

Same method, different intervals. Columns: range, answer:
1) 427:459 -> 6.105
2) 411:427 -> 6.09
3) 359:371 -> 6.044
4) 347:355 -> 5.872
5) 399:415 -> 6.212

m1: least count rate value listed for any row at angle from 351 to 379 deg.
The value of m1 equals 4.15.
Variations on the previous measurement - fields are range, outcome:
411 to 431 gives 6.054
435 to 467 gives 5.924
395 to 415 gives 6.043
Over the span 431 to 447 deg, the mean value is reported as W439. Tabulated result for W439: 6.04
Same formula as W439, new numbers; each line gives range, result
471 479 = 6.54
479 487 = 6.9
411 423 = 6.07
